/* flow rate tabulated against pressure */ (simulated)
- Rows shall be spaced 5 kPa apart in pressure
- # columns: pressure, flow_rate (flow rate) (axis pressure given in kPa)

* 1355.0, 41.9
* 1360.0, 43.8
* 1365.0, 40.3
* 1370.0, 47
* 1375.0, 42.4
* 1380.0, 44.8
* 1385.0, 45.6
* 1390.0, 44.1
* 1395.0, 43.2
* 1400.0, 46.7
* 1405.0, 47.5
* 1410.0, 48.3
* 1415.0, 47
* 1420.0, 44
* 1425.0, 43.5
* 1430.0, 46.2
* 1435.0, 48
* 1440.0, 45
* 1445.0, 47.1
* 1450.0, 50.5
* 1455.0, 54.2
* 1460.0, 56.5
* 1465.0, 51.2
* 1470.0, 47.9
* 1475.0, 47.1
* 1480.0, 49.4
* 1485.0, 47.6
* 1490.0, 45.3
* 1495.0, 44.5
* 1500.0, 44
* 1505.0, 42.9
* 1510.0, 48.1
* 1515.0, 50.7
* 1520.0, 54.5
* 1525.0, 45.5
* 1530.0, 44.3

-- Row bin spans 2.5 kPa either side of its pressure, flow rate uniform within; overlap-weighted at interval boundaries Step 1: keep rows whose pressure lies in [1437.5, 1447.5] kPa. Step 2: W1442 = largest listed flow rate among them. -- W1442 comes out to 47.1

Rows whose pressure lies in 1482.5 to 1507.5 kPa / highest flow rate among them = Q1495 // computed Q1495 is 47.6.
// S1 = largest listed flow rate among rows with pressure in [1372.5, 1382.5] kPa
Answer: 44.8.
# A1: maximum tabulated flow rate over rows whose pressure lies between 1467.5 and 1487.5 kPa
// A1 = 49.4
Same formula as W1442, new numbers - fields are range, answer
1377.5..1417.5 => 48.3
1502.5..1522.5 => 54.5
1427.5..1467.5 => 56.5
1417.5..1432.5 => 46.2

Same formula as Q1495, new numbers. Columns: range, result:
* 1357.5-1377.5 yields 47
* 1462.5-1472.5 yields 51.2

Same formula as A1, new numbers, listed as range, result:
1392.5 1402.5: 46.7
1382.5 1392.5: 45.6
